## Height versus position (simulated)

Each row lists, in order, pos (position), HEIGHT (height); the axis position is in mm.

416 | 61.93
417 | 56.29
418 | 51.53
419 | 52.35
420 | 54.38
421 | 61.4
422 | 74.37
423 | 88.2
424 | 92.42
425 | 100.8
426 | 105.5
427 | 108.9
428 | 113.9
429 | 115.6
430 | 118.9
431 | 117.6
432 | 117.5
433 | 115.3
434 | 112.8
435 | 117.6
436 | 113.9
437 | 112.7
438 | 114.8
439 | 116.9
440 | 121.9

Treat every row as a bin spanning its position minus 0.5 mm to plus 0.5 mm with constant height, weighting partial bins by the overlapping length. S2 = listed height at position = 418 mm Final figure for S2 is 51.53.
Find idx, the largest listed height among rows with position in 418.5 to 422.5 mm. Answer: 74.37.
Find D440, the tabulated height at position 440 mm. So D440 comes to 121.9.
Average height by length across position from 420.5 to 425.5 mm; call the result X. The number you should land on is 83.4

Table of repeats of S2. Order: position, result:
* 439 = 116.9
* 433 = 115.3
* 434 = 112.8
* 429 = 115.6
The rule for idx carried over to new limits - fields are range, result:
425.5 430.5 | 118.9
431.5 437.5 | 117.6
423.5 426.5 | 105.5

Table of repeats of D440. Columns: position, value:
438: 114.8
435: 117.6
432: 117.5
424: 92.42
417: 56.29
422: 74.37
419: 52.35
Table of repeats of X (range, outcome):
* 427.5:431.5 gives 116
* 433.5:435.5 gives 115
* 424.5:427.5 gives 105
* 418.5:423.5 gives 66.1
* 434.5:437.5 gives 115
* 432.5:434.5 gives 114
